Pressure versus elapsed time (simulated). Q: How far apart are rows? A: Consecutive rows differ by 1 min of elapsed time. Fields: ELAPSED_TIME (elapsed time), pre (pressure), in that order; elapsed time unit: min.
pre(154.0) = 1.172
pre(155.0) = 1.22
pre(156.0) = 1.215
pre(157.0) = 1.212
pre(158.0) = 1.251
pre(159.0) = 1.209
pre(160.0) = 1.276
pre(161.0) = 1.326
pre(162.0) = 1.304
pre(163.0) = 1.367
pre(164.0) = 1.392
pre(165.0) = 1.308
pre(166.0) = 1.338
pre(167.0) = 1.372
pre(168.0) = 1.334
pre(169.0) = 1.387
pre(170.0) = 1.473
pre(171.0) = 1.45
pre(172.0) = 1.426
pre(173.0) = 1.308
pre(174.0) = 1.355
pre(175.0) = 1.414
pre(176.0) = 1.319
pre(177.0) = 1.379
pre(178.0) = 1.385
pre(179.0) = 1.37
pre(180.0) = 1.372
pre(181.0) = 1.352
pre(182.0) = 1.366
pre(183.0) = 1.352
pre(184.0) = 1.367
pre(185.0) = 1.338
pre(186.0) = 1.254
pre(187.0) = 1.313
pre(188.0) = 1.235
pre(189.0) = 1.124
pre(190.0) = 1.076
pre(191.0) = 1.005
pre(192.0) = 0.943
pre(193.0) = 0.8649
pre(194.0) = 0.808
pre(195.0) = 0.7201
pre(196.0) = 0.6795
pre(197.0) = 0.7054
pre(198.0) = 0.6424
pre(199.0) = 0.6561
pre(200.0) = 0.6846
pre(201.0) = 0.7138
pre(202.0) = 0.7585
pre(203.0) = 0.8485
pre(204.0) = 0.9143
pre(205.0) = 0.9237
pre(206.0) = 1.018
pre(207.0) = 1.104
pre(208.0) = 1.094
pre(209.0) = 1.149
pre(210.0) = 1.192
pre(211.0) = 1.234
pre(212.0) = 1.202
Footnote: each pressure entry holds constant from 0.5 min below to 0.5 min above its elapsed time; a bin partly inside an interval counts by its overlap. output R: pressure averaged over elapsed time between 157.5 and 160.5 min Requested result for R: 1.25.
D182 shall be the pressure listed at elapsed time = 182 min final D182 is 1.366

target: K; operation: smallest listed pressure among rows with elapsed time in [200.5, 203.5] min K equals 0.7138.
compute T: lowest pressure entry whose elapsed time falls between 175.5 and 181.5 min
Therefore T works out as 1.319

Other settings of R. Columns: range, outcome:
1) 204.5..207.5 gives 1.02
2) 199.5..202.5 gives 0.719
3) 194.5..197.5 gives 0.702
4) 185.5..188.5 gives 1.27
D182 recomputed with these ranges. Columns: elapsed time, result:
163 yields 1.367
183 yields 1.352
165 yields 1.308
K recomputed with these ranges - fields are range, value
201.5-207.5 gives 0.7585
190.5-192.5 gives 0.943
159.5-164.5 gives 1.276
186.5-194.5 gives 0.808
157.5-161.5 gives 1.209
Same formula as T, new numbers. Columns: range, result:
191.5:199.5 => 0.6424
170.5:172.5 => 1.426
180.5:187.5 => 1.254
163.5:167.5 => 1.308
